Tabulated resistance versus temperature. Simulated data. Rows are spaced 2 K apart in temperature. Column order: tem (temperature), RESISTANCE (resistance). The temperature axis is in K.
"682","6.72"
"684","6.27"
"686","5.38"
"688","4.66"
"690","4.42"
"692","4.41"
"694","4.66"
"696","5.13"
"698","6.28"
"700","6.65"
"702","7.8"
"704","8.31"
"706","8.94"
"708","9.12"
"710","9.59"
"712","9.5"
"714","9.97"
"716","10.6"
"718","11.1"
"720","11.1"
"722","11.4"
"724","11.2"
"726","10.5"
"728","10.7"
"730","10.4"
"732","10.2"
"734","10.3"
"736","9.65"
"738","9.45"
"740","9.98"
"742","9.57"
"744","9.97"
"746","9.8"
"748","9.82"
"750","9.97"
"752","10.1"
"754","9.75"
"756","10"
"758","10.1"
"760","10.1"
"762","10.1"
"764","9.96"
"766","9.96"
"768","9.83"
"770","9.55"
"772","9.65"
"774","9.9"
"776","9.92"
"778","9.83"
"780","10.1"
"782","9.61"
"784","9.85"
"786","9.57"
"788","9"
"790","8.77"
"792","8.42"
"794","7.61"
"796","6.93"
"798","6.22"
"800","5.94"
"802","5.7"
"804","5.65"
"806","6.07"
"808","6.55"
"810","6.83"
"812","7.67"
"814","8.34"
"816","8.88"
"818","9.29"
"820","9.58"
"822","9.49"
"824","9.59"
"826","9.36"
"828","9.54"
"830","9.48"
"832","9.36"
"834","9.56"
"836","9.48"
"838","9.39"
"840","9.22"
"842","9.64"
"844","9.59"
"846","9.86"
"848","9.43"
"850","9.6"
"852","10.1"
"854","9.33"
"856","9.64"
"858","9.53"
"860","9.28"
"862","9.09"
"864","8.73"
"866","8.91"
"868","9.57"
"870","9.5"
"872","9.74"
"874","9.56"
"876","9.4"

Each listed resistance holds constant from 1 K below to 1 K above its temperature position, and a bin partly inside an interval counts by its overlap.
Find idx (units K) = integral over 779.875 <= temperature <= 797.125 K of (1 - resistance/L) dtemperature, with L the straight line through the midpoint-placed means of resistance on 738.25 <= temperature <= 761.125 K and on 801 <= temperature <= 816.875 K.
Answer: -1.7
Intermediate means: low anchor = 9.91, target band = 8.79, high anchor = 6.95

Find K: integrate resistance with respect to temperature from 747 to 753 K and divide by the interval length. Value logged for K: 9.96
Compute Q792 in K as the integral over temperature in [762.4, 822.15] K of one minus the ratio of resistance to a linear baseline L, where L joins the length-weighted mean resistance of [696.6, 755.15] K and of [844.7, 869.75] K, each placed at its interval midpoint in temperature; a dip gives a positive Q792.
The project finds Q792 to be 6.7 K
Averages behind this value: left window 9.68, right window 9.43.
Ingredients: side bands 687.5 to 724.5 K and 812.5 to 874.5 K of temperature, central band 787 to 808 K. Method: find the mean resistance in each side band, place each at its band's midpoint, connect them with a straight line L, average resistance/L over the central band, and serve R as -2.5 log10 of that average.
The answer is 0.27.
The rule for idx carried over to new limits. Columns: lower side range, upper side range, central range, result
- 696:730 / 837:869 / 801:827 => 4.2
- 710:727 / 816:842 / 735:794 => 2.5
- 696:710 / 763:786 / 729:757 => -3.2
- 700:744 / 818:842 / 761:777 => -0.3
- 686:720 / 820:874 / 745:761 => -3.3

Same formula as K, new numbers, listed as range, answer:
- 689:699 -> 4.98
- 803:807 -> 5.86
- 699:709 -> 8.16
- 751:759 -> 9.99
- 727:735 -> 10.4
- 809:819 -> 8.2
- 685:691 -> 4.82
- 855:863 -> 9.38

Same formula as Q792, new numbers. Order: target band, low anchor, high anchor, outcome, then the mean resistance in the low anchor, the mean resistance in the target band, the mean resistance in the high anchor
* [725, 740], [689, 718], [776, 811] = -4.74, 7.65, 10.2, 7.86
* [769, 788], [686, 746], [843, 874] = -1.38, 8.77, 9.73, 9.46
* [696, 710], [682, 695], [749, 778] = -3.96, 5.1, 7.78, 9.92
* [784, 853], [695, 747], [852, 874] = 6.42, 9.51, 8.54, 9.38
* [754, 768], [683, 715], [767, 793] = -1.68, 6.94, 10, 9.54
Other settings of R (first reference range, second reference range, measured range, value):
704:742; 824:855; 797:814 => 0.44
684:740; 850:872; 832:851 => -0.03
